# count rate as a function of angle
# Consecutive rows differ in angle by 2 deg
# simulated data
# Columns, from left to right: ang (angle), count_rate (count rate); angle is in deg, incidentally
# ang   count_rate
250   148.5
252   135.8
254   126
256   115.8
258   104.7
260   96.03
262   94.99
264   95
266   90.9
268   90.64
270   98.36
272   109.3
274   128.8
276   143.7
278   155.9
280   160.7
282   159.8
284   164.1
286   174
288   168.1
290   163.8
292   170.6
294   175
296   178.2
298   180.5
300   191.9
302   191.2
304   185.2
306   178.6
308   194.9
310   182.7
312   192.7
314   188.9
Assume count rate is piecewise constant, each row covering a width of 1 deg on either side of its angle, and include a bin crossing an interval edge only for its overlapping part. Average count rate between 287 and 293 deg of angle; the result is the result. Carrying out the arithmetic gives 168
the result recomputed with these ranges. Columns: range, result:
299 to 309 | 188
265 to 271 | 93.3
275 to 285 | 157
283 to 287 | 169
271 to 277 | 127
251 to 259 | 121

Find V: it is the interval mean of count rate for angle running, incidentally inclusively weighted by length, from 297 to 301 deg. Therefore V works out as 186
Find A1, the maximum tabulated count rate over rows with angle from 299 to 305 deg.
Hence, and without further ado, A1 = 191.9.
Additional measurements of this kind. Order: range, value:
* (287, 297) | 178.2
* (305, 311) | 194.9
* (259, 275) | 128.8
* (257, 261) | 104.7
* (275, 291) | 174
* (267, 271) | 98.36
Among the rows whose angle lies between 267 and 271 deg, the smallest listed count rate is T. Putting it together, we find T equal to 90.64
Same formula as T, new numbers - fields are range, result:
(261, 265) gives 94.99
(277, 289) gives 155.9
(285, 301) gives 163.8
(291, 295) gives 170.6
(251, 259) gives 104.7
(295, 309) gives 178.2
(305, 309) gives 178.6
